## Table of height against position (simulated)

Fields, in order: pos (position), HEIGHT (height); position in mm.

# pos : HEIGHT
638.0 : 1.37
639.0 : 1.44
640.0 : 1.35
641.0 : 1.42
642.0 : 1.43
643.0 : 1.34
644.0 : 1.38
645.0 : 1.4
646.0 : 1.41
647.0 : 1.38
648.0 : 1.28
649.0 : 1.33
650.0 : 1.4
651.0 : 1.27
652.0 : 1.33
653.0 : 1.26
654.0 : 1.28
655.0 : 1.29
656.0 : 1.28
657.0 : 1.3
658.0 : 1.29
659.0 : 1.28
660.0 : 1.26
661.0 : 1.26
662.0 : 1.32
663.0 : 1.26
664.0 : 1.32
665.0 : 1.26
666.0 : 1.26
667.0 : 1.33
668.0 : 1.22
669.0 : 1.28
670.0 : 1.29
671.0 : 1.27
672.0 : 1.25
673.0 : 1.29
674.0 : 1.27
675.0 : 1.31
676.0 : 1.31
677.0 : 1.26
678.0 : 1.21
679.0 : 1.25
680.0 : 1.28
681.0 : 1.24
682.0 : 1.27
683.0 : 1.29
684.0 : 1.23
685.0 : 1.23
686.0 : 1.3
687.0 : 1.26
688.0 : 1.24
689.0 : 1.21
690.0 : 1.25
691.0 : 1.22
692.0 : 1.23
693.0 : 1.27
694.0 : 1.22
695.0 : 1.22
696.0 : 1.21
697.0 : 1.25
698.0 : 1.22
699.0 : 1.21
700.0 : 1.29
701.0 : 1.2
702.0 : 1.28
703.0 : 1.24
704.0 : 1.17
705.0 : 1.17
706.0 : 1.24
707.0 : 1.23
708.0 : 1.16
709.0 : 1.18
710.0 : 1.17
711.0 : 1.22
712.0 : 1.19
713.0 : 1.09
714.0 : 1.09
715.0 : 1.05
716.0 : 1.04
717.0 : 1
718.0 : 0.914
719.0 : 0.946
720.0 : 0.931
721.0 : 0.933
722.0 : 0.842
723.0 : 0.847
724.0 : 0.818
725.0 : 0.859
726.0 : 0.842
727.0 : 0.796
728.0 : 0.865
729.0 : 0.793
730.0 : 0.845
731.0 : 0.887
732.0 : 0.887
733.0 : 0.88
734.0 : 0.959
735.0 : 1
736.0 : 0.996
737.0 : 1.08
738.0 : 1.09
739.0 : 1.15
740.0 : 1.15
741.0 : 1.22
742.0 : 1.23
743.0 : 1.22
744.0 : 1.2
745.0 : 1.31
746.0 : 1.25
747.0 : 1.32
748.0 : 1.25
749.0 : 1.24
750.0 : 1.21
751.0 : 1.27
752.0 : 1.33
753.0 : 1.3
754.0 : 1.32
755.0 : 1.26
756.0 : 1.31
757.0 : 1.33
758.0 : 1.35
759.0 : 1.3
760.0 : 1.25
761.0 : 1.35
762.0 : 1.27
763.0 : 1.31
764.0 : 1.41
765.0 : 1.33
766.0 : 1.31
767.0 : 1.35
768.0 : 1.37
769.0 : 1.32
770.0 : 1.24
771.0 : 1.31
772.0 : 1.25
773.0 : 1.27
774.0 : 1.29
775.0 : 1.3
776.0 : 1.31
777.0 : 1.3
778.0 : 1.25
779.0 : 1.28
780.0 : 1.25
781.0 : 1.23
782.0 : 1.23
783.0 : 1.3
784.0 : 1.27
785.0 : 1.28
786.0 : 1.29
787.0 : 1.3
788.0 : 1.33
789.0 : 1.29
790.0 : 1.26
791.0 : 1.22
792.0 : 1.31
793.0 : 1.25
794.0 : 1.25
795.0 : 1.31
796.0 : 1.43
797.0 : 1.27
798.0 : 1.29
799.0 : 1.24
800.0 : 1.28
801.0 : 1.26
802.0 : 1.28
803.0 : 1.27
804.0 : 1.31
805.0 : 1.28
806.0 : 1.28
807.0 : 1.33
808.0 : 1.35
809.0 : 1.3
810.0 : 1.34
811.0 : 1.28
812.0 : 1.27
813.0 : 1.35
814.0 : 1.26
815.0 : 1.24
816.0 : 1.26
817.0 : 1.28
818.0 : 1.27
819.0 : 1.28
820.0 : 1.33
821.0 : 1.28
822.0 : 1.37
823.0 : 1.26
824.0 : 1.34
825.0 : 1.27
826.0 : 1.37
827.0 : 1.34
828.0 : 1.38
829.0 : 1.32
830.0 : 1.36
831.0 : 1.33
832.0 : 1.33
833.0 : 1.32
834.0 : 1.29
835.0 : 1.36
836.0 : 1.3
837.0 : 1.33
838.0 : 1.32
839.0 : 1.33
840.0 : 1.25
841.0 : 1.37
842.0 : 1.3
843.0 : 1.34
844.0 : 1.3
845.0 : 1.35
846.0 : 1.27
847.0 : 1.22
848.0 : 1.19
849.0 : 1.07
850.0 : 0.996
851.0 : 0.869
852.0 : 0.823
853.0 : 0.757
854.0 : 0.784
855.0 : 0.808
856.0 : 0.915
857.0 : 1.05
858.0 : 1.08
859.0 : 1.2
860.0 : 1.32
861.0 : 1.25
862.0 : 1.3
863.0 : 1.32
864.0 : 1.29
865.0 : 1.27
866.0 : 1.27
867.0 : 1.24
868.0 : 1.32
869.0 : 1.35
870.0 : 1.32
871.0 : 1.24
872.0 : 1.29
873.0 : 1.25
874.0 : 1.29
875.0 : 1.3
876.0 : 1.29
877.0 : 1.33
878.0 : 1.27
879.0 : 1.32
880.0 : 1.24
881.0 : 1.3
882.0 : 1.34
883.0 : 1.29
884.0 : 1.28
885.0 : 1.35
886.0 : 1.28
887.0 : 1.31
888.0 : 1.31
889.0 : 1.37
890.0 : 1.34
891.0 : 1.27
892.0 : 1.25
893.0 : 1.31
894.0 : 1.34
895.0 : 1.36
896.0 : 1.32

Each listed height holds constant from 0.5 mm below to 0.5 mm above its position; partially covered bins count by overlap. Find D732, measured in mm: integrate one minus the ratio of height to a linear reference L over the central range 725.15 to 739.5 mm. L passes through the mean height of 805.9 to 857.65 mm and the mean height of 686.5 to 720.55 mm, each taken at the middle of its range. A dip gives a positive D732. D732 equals 3.1 mm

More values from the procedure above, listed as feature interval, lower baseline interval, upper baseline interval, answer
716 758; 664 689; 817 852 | 6.52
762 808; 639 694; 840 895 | -1.42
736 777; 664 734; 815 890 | -3.03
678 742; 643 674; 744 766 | 9.44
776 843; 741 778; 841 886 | -2.59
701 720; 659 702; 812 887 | 1.93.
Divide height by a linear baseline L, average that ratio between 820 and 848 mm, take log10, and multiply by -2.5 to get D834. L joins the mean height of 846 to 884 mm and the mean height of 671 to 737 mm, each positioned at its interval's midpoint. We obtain -0.13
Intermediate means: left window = 1.12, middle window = 1.32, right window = 1.19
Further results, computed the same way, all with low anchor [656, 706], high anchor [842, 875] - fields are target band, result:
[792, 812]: -0.08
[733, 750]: 0.06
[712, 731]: 0.32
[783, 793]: -0.07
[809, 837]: -0.11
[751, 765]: -0.08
